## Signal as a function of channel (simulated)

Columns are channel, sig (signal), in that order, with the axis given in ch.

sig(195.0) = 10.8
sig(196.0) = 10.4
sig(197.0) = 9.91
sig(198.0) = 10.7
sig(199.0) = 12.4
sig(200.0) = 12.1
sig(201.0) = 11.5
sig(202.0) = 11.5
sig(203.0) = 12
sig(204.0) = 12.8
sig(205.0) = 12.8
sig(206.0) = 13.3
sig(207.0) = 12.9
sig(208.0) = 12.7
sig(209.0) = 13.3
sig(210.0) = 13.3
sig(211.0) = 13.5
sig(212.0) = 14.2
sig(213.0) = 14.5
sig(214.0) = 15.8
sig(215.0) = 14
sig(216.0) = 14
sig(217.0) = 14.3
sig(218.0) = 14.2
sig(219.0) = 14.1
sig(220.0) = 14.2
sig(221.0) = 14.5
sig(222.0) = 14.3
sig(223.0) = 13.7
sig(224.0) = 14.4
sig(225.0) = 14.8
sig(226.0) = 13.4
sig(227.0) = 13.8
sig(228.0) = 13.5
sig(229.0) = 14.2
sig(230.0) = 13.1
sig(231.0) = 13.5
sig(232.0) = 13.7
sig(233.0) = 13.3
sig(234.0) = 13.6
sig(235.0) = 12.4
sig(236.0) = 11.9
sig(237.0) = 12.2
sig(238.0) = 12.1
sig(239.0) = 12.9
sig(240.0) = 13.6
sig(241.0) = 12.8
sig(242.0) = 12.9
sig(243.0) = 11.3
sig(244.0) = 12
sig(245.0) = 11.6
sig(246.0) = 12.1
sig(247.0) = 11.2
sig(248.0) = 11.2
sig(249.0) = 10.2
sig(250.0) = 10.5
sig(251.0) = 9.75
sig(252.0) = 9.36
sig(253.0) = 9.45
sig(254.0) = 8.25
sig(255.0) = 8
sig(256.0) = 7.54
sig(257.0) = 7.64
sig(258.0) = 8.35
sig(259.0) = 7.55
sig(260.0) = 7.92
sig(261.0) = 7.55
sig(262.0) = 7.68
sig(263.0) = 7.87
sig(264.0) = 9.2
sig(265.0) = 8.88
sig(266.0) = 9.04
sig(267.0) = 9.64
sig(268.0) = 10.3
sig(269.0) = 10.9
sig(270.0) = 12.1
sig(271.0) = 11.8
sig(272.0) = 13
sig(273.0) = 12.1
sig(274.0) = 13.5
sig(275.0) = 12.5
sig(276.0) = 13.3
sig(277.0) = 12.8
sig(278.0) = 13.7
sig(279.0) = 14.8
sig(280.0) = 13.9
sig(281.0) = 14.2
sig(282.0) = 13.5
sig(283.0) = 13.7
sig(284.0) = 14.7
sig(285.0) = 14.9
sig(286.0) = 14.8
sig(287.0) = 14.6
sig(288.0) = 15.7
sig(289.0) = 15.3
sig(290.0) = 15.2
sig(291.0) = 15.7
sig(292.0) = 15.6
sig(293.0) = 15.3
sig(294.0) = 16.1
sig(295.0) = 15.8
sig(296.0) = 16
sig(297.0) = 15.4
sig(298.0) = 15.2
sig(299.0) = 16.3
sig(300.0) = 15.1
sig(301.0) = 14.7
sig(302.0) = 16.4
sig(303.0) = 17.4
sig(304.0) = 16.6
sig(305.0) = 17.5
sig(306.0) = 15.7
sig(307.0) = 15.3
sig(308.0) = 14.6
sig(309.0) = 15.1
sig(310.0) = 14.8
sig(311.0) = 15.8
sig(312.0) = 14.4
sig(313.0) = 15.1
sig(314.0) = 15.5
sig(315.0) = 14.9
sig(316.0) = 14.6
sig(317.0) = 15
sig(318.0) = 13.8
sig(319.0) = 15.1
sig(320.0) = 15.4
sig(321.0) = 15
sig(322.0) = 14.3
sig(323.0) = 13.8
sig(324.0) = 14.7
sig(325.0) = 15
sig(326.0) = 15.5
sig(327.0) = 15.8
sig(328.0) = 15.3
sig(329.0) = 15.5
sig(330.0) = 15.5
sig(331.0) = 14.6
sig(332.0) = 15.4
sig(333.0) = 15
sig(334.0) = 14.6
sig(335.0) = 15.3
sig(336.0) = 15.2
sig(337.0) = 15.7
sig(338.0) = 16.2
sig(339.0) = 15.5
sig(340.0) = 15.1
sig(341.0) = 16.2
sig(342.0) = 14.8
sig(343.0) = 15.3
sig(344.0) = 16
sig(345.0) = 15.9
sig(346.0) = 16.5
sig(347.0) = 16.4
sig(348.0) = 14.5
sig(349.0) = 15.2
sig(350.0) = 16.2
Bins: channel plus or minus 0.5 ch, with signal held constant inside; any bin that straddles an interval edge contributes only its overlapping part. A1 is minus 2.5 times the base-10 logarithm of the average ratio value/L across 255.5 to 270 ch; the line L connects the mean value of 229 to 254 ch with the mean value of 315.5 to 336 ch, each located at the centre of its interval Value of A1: 0.41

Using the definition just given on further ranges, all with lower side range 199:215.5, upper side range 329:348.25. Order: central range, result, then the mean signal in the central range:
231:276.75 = 0.275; 10.8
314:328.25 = 0.020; 14.9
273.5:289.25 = 0.027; 14.1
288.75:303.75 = -0.072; 15.7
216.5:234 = -0.039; 13.9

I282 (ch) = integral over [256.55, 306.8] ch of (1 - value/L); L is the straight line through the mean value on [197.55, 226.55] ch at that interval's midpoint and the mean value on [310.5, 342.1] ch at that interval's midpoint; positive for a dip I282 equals 4.6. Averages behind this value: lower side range 13.4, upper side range 15.1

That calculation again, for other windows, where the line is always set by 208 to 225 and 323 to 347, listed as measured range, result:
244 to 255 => 3.2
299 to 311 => -0.6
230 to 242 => 1.2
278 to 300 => -0.2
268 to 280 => 1.7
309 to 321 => 0.2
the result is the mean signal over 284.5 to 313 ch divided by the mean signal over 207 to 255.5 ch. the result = 1.2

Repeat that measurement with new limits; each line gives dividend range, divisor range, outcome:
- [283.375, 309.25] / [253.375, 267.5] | 1.89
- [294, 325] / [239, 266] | 1.56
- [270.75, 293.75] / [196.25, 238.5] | 1.07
